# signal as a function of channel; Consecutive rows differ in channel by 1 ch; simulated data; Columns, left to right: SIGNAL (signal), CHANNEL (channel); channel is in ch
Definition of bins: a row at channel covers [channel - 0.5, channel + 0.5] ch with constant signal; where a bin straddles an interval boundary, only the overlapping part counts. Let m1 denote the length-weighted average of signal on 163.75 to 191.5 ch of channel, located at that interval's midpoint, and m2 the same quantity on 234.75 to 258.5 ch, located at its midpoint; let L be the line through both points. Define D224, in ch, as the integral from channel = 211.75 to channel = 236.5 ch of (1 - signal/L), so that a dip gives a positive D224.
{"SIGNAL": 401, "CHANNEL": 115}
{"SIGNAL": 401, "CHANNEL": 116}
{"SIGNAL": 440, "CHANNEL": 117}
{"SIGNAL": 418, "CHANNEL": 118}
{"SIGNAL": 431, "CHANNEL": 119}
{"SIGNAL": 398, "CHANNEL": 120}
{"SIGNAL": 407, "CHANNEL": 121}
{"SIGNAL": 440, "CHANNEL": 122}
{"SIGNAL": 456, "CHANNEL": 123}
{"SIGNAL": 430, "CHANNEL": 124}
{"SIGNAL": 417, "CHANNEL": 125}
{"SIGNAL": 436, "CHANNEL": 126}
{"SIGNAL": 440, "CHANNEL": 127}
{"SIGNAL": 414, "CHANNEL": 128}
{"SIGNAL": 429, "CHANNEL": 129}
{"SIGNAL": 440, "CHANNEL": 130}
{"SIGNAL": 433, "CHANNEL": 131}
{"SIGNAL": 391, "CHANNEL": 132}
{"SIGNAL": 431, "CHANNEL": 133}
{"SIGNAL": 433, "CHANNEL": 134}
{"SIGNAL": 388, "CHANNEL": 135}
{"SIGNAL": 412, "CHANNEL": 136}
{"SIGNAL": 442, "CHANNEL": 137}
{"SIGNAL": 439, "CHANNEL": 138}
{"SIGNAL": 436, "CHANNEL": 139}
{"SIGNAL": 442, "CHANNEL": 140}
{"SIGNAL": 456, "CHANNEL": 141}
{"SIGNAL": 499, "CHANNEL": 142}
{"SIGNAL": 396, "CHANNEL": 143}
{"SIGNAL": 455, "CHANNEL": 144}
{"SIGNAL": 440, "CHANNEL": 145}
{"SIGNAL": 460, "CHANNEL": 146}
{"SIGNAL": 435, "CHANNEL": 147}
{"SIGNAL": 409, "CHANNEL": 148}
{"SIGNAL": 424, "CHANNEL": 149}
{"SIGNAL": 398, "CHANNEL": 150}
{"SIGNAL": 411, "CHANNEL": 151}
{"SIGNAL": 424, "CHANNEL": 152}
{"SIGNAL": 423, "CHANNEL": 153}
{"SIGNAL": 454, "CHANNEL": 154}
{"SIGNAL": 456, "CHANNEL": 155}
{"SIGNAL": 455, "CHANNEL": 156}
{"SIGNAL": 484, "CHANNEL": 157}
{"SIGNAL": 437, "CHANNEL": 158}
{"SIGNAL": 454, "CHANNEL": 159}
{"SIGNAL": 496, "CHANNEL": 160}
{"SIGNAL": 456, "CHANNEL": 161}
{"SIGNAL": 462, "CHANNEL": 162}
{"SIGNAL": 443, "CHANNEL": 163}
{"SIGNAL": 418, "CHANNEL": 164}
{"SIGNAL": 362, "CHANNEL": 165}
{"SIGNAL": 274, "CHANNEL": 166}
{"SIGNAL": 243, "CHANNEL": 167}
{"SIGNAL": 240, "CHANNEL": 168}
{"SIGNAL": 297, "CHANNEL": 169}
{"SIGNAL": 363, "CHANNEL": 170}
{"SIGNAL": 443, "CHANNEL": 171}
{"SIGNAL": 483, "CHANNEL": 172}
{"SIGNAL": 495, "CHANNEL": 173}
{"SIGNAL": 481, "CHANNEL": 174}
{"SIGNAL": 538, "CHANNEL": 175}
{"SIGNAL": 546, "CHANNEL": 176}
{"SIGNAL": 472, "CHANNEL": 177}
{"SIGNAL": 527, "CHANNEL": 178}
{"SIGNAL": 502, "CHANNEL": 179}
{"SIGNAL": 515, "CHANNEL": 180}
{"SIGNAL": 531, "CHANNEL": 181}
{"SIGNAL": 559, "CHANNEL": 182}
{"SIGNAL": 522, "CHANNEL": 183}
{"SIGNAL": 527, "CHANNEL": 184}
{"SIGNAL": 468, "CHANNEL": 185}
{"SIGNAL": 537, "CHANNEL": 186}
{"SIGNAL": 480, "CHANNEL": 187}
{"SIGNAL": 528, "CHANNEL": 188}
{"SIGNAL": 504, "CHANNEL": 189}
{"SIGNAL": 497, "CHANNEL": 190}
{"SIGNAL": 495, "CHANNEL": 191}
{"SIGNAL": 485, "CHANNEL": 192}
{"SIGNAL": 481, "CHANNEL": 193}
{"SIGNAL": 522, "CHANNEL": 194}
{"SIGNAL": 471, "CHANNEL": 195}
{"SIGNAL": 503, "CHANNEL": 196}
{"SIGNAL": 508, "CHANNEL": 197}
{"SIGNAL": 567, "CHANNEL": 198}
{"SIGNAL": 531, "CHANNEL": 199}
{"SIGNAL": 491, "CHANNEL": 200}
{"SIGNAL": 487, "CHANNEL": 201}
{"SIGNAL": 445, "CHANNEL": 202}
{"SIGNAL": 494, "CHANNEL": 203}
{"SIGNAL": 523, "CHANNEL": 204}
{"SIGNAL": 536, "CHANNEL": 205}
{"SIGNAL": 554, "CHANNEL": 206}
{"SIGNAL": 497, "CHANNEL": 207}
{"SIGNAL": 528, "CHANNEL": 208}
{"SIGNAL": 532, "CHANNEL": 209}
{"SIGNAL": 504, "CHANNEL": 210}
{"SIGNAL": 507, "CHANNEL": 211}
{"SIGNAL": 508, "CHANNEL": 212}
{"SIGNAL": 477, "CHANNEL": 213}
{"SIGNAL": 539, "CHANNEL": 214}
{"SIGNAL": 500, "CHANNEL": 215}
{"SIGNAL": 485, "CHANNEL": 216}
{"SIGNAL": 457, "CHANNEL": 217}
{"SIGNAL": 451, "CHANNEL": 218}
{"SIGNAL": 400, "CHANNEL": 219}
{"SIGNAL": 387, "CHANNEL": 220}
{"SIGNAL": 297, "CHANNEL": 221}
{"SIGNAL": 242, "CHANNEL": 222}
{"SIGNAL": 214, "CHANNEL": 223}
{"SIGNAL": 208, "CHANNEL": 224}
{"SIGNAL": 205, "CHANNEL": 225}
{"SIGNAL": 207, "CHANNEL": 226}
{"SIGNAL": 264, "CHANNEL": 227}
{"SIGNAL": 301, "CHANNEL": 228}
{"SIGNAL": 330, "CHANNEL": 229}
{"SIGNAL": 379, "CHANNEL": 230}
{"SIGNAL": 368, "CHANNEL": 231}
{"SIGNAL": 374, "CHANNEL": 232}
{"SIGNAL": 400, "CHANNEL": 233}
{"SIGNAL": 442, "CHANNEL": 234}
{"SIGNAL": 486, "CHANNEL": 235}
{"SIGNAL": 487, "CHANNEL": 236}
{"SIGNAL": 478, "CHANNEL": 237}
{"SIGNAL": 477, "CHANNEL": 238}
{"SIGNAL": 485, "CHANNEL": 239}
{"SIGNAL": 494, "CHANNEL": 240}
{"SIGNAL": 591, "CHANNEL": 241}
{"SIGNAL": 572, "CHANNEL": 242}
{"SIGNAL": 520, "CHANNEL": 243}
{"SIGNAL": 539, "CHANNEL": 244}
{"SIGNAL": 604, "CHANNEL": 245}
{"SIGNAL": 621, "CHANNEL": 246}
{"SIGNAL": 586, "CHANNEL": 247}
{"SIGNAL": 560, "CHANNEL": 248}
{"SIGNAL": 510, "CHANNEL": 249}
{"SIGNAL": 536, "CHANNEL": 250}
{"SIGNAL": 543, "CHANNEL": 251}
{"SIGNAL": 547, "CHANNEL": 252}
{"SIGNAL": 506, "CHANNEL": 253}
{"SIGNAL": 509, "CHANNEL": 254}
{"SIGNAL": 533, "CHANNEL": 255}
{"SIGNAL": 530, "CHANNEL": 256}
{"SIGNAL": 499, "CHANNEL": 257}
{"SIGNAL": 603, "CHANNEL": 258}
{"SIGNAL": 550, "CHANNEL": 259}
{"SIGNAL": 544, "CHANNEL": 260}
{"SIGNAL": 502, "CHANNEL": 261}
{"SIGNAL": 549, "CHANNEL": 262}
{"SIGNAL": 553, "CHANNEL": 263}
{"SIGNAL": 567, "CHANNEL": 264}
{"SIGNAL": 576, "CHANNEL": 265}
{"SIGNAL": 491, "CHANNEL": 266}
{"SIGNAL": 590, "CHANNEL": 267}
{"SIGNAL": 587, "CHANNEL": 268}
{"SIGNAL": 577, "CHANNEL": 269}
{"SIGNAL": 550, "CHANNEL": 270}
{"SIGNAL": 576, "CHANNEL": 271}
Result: 6.53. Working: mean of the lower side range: 459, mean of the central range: 375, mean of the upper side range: 535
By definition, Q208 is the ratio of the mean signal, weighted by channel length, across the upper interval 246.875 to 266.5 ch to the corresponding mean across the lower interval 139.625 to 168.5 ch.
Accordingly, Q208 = 1.3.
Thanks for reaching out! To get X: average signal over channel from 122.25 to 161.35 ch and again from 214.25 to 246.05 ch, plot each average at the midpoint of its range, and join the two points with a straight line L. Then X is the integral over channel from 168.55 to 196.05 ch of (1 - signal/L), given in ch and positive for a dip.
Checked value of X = -4.3 ch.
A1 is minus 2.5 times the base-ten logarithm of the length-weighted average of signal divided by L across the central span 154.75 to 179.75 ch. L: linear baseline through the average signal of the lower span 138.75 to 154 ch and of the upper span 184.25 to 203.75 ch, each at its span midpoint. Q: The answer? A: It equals 0.07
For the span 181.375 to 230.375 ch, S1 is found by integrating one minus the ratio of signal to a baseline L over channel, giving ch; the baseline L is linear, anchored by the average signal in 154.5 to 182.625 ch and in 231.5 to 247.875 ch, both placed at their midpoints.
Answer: 2.5 ch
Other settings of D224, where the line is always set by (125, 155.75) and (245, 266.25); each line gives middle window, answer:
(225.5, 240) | 3.57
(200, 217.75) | -0.14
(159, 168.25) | 1.40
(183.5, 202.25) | -0.73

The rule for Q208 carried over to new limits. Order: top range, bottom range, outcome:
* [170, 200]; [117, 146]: 1.17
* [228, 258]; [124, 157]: 1.15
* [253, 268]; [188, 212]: 1.07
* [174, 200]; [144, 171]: 1.25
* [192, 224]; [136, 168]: 1.10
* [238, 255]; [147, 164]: 1.23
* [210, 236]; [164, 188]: 0.84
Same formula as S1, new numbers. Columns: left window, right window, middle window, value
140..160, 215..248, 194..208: -2.6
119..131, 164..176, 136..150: -0.8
